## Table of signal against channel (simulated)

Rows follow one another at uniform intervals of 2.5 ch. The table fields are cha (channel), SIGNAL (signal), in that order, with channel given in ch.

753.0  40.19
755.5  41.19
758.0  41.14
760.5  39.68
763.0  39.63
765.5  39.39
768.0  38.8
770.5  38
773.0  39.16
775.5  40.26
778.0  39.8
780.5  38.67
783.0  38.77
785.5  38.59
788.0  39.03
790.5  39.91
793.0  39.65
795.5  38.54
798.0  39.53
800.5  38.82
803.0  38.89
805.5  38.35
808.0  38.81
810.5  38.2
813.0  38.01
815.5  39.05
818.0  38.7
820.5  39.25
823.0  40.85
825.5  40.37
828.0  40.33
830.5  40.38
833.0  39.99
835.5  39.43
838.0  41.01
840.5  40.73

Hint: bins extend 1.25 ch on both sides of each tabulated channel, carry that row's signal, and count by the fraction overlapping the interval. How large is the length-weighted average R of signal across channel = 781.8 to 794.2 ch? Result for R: 39.2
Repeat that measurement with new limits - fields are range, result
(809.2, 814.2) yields 38.1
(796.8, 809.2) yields 38.9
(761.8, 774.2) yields 39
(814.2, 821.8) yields 39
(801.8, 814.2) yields 38.5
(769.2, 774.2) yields 38.6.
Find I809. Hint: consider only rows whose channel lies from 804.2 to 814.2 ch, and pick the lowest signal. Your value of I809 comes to 38.01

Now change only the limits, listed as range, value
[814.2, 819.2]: 38.7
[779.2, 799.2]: 38.54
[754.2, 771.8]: 38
